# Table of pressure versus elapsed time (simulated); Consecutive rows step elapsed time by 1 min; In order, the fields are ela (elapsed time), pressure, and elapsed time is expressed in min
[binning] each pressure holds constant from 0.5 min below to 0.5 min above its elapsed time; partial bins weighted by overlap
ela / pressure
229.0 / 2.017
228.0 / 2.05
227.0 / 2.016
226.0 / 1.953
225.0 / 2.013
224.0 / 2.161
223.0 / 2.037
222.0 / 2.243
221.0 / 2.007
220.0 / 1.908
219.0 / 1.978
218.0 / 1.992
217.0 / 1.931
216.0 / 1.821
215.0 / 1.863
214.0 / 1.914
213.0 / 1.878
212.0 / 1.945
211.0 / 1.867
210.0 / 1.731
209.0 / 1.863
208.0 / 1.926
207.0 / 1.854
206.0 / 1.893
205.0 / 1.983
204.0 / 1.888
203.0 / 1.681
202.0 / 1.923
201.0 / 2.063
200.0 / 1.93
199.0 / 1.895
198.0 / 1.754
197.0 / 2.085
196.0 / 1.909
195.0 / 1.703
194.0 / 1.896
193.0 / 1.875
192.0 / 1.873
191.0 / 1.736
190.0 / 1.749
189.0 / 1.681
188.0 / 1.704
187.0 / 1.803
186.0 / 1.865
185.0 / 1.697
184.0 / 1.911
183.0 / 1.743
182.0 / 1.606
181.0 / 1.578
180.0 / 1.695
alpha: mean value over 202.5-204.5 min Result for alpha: 1.78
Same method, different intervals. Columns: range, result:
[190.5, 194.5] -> 1.84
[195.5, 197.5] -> 2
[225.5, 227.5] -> 1.98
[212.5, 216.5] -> 1.87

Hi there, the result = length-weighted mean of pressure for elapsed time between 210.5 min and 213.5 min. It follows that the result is 1.9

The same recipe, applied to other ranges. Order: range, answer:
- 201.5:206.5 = 1.87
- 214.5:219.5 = 1.92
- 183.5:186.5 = 1.82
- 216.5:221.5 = 1.96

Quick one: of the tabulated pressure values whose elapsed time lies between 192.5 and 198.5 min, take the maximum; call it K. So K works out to 2.085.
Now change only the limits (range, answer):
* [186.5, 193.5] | 1.875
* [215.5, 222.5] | 2.243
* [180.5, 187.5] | 1.911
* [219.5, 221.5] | 2.007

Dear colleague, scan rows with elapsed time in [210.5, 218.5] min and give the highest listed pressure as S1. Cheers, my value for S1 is 1.992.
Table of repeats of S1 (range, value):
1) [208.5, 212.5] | 1.945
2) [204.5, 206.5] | 1.983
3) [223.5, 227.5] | 2.161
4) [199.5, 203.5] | 2.063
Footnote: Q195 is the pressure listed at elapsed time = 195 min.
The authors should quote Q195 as 1.703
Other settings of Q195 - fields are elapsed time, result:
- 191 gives 1.736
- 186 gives 1.865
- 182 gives 1.606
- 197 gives 2.085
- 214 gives 1.914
